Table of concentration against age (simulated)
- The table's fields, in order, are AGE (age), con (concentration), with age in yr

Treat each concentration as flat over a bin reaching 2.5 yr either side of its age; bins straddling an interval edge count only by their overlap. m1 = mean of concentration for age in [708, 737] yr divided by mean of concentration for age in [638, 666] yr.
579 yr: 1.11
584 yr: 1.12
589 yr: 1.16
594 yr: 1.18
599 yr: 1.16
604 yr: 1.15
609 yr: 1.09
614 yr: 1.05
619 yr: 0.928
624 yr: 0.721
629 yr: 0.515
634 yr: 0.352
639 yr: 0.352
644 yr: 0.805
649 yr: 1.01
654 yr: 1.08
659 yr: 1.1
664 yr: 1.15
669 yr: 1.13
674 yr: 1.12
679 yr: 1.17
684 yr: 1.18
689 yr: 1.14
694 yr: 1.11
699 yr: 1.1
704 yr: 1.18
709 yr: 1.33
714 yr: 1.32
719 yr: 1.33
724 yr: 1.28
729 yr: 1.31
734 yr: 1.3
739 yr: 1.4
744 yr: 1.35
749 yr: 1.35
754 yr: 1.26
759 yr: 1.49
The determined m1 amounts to 1.39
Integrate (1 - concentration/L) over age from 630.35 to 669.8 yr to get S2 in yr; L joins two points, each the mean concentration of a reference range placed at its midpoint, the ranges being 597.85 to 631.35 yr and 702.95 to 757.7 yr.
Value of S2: 8.0 yr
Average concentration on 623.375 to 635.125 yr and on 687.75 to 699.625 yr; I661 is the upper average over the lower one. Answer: 2.15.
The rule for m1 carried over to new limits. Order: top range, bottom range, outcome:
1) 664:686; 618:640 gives 2.04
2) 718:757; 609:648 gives 1.85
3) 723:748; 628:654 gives 2.03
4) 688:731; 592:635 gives 1.34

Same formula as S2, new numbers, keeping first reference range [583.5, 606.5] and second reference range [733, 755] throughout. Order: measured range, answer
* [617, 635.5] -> 8.6 yr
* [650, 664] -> 1.6 yr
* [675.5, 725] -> 2.9 yr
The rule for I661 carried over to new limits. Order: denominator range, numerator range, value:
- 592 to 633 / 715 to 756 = 1.39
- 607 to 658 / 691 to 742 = 1.59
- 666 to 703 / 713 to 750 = 1.17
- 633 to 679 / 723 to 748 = 1.43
